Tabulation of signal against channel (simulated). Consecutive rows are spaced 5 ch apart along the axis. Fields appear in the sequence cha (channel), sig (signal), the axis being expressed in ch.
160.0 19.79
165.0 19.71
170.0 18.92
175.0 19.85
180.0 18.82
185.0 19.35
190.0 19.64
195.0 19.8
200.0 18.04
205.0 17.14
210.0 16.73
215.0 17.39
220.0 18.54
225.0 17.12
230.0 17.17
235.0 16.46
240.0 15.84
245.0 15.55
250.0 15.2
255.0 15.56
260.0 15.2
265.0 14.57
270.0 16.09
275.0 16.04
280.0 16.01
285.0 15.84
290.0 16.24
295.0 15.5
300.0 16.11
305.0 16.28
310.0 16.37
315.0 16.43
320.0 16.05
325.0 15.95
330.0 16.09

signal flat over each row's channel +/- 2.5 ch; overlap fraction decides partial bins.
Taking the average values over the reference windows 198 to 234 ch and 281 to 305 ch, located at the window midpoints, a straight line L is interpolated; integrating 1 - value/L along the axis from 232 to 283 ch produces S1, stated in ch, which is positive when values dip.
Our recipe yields 2.93 ch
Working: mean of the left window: 17.4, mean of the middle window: 15.7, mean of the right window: 16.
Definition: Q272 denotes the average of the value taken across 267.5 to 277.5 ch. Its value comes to 16.1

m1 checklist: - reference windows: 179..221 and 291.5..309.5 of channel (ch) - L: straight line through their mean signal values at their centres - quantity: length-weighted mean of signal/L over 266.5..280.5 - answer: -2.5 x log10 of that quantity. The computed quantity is 0.05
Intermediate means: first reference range 18.4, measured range 15.9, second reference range 16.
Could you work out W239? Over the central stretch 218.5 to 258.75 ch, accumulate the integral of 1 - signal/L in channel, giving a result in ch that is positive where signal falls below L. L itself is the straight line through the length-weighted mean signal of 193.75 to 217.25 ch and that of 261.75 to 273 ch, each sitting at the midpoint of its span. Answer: 0.3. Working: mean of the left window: 17.7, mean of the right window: 15.4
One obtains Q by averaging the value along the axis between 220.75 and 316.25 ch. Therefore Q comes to 16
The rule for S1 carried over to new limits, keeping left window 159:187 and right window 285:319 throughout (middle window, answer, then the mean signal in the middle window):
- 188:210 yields 0.38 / 18.4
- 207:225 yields 0.80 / 17.5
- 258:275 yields 1.62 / 15.4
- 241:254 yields 1.53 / 15.4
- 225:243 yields 1.31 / 16.6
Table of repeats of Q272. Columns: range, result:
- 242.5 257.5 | 15.4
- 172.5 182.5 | 19.3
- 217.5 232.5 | 17.6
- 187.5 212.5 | 18.3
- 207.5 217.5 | 17.1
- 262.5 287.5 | 15.7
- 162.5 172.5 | 19.3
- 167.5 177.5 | 19.4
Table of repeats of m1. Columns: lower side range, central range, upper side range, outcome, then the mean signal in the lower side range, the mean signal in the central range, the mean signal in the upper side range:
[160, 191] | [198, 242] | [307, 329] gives 0.08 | 19.4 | 17.2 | 16.2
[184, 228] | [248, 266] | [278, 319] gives 0.12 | 18.1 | 15.2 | 16.1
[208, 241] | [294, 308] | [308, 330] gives 0.02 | 17.1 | 16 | 16.2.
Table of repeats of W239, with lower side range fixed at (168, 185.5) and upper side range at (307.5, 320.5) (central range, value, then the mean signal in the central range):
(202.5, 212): 0.8 ch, 16.9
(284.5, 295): 0.6 ch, 15.9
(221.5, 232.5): 0.5 ch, 17.3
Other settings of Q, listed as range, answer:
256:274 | 15.4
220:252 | 16.4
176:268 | 17.2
